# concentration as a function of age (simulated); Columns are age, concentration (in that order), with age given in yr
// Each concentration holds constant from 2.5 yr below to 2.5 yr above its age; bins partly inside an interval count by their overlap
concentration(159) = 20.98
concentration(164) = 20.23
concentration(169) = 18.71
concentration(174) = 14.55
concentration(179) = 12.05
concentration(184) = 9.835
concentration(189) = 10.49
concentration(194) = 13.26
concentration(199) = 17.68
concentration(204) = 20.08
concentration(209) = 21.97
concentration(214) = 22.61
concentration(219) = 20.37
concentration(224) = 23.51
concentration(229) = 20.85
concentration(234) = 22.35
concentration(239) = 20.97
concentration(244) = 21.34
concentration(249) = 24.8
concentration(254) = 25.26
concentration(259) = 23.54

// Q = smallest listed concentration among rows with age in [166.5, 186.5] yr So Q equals 9.835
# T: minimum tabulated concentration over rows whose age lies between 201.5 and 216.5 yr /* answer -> 20.08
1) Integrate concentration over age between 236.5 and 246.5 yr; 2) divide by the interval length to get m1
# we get 21.2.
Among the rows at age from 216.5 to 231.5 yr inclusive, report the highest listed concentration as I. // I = 23.51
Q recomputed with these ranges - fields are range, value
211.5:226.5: 20.37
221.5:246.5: 20.85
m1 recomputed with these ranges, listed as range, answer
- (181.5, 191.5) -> 10.2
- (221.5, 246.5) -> 21.8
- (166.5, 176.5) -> 16.6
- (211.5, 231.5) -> 21.8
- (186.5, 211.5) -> 16.7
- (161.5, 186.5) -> 15.1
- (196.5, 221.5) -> 20.5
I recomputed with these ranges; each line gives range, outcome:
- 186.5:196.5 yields 13.26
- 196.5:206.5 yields 20.08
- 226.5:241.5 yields 22.35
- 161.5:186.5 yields 20.23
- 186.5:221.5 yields 22.61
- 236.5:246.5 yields 21.34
